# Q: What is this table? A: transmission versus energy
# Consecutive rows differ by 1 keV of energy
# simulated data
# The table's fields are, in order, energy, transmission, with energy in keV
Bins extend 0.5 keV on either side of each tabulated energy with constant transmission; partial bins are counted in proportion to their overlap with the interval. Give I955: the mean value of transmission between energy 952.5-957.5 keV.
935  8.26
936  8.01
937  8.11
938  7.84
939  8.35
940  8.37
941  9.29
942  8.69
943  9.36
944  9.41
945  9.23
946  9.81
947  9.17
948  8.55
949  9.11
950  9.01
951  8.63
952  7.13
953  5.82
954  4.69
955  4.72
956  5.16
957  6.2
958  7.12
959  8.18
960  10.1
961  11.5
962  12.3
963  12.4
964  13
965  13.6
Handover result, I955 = 5.32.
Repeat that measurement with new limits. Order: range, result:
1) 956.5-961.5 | 8.62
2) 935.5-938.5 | 7.99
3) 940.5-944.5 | 9.19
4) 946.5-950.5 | 8.96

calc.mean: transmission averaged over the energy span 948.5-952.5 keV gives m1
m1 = 8.47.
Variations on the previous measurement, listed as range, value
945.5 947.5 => 9.49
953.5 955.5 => 4.71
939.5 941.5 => 8.83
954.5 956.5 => 4.94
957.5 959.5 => 7.65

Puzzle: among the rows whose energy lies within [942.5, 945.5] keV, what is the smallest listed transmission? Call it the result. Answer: 9.23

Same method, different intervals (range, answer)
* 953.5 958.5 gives 4.69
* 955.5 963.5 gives 5.16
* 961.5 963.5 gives 12.3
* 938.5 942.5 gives 8.35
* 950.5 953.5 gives 5.82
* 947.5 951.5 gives 8.55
